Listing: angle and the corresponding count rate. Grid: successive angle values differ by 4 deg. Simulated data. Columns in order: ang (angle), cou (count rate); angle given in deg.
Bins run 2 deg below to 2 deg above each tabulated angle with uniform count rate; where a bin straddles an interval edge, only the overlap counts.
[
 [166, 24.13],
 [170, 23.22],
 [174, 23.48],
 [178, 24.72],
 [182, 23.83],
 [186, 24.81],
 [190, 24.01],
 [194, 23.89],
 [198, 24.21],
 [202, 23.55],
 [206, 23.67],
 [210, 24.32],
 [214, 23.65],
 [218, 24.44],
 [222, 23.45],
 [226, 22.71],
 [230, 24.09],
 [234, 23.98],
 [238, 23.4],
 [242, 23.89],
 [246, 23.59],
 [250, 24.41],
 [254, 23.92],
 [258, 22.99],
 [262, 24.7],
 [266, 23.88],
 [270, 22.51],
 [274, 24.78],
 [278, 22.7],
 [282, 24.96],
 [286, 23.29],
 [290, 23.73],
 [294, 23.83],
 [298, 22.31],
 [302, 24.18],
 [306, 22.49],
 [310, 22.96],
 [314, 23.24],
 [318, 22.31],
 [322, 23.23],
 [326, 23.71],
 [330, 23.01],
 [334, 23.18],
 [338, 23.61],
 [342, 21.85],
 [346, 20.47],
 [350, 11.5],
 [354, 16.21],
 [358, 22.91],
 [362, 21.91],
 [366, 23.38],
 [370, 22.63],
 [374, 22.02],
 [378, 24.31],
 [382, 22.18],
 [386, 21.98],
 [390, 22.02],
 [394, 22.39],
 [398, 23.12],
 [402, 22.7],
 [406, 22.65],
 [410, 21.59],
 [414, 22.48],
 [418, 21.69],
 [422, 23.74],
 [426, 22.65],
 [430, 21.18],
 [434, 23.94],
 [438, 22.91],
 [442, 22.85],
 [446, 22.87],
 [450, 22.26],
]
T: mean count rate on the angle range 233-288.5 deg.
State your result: 23.8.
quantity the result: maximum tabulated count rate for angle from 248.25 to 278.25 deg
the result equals 24.78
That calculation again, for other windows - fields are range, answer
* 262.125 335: 24.96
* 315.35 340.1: 23.71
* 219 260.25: 24.41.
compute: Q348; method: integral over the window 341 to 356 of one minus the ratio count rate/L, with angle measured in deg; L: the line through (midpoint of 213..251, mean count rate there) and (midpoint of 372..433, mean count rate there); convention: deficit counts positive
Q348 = 3.7 deg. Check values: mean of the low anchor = 23.7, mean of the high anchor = 22.5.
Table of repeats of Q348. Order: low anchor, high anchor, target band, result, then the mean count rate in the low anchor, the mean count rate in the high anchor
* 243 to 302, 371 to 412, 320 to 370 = 3.6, 23.7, 22.5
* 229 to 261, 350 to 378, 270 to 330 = -2.3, 23.8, 21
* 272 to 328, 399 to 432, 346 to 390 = 3.6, 23.4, 22.4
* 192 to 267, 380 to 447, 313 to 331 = 0.1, 23.8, 22.5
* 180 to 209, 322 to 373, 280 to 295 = -1.1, 24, 21.3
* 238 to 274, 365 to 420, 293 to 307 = 0.1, 23.8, 22.5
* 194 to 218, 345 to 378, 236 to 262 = -0.9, 23.9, 20.4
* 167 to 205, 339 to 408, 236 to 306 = -2.6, 24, 21.5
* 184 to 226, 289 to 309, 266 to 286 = -0.2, 23.9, 23.3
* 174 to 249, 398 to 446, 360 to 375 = 0.3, 23.9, 22.6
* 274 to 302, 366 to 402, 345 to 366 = 3.6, 23.6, 22.6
